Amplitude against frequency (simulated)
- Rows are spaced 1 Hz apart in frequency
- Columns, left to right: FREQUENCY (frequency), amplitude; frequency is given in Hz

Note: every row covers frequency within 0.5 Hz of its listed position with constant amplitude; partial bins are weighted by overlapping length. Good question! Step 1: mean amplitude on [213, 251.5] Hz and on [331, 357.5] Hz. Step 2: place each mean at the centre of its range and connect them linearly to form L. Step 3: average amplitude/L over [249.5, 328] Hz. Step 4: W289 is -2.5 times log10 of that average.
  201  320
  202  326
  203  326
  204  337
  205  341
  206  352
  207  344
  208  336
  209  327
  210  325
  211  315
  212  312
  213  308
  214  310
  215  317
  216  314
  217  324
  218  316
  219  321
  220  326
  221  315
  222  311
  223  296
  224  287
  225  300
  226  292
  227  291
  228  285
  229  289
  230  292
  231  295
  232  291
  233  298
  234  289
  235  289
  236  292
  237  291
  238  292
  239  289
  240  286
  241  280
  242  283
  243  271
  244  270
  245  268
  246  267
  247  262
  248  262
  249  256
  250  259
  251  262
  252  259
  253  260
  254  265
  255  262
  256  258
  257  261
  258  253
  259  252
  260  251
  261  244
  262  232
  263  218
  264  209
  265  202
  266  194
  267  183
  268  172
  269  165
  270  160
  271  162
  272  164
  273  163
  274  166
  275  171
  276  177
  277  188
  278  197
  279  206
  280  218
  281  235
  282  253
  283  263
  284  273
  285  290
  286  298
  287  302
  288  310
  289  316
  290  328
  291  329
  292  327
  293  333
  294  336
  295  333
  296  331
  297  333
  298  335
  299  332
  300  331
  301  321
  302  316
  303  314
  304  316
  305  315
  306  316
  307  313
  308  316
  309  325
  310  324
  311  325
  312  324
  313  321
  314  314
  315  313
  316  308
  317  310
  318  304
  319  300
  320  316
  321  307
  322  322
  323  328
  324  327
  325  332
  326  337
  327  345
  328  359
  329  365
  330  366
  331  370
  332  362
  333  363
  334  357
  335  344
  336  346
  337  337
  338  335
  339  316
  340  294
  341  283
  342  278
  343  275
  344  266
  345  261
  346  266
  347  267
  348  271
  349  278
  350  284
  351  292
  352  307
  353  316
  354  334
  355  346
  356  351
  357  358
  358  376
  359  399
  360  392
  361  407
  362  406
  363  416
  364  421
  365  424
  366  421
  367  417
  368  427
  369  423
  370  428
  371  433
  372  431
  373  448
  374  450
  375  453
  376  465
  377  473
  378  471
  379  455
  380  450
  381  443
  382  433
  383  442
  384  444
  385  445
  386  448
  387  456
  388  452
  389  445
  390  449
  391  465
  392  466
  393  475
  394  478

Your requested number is 0.10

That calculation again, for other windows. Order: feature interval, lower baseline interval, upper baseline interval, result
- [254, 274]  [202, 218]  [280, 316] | 0.44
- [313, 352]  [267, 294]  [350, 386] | 0.07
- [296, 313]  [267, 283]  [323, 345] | -0.24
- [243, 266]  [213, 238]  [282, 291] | 0.19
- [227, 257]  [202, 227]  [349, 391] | 0.21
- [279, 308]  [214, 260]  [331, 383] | 0.07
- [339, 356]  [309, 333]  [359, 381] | 0.31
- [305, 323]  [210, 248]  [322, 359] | 0.00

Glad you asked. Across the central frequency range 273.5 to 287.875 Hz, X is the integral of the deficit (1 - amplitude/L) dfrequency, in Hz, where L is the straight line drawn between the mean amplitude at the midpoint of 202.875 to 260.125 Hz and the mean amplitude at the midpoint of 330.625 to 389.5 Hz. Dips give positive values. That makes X 4.10 Hz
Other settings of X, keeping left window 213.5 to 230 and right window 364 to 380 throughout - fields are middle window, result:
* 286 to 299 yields 1.6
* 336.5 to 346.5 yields 3.0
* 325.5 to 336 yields 1.2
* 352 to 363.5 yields 1.6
